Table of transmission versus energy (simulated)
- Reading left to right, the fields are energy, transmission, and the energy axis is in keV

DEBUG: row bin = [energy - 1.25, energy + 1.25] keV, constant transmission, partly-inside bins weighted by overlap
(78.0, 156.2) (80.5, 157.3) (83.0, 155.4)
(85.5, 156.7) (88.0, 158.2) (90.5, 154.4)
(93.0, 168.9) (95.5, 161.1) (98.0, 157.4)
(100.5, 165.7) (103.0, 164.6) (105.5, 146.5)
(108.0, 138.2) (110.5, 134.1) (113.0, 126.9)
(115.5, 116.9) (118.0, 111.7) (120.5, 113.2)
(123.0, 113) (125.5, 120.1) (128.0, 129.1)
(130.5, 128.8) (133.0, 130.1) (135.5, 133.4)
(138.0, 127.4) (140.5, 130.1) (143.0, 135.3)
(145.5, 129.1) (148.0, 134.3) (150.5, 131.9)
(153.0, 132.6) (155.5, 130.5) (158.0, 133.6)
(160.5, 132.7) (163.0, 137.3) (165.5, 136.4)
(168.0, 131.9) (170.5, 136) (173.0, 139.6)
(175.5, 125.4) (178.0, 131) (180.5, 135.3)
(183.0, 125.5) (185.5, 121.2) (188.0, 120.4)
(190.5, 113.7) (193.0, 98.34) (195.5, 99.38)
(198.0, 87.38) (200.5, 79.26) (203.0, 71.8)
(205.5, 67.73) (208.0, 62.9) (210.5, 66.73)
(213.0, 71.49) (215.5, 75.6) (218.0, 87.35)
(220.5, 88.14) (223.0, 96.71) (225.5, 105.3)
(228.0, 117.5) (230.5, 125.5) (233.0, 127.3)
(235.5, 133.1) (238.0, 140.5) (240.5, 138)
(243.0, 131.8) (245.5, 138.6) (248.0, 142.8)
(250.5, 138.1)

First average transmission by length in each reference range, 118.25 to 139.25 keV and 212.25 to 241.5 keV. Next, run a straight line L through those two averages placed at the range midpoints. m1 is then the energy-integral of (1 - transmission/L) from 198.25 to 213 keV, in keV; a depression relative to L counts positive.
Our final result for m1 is 5.43 keV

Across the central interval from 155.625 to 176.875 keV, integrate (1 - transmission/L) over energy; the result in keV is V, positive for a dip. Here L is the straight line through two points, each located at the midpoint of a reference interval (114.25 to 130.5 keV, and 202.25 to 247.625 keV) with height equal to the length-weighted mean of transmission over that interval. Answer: -4.2 keV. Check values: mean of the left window 118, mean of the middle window 134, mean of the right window 104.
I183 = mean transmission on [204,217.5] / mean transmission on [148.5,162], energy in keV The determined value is 0.5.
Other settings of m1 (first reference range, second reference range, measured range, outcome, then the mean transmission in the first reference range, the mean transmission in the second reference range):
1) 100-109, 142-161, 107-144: 4.62 keV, 153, 132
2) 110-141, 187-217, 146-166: -4.71 keV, 124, 84.3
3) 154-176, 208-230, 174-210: 3.29 keV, 134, 88.4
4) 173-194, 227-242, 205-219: 6.08 keV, 123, 131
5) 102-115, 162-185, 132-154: 0.75 keV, 140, 133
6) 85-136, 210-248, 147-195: -1.20 keV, 139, 112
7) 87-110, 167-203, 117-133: 2.62 keV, 156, 116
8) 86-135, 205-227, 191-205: 0.56 keV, 139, 81.1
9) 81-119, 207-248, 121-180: 0.56 keV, 148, 108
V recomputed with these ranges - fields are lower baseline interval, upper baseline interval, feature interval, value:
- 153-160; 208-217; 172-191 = -4.0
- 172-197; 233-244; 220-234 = 2.2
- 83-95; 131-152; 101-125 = 2.7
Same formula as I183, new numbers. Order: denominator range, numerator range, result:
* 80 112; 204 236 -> 0.60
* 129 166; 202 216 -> 0.52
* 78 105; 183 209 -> 0.59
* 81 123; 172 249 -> 0.75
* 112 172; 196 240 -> 0.74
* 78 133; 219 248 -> 0.86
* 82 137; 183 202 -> 0.74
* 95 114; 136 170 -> 0.89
